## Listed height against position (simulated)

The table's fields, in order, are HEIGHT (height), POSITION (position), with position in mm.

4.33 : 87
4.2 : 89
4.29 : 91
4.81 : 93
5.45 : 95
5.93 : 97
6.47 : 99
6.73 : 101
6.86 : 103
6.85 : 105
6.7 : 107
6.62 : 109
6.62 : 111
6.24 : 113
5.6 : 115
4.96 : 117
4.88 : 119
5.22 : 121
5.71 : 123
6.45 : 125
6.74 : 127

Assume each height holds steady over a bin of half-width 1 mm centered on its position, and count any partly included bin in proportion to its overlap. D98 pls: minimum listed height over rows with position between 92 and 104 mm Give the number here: 4.81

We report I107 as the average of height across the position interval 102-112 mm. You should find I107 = 6.73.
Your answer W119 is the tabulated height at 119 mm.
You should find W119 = 4.88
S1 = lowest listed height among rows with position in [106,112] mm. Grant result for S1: 6.62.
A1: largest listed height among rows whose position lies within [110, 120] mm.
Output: 6.62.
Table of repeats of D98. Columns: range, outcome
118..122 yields 4.88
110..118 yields 4.96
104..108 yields 6.7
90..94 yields 4.29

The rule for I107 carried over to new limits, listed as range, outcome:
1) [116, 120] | 4.92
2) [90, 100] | 5.39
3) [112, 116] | 5.92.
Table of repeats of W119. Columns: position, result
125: 6.45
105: 6.85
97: 5.93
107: 6.7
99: 6.47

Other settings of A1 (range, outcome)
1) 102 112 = 6.86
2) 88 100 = 6.47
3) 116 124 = 5.71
